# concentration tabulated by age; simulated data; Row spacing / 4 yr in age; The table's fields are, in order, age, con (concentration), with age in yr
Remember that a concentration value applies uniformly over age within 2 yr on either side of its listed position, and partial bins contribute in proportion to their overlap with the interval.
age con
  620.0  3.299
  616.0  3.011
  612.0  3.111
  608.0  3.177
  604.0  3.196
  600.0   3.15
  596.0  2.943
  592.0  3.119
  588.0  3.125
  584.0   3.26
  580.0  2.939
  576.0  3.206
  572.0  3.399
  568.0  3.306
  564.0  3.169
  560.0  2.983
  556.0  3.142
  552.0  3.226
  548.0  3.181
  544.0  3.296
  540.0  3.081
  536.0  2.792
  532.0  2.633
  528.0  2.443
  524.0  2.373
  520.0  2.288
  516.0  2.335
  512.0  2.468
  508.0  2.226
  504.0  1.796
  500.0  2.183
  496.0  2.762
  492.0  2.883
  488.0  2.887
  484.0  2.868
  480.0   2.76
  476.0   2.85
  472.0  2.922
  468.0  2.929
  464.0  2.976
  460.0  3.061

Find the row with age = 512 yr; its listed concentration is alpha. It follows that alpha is 2.468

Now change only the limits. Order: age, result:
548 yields 3.181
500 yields 2.183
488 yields 2.887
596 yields 2.943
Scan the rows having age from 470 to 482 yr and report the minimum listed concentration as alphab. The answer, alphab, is 2.76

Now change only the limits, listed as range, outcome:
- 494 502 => 2.183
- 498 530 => 1.796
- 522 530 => 2.373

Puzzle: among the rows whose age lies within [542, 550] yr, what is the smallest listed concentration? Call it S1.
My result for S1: 3.181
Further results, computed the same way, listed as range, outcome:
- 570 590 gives 2.939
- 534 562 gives 2.792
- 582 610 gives 2.943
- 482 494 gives 2.868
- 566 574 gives 3.306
